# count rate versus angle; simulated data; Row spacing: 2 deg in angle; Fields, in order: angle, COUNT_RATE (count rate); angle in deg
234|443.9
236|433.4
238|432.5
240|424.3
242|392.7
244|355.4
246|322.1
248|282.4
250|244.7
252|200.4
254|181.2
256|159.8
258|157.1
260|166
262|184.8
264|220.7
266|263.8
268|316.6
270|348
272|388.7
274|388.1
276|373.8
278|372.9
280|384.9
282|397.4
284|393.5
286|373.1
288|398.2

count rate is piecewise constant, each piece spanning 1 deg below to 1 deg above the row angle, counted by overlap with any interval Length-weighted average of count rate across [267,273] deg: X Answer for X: 351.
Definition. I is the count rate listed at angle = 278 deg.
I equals 372.9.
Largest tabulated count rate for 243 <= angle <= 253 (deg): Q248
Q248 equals 355.4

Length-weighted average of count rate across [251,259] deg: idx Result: 175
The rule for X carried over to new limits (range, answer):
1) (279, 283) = 391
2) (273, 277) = 381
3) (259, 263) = 175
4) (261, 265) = 203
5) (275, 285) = 384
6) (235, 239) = 433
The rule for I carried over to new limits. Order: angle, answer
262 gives 184.8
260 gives 166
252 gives 200.4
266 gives 263.8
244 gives 355.4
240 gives 424.3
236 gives 433.4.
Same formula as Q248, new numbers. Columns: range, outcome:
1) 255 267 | 263.8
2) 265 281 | 388.7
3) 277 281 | 384.9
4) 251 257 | 200.4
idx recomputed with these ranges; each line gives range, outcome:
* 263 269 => 267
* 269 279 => 374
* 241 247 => 357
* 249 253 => 223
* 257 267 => 198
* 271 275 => 388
